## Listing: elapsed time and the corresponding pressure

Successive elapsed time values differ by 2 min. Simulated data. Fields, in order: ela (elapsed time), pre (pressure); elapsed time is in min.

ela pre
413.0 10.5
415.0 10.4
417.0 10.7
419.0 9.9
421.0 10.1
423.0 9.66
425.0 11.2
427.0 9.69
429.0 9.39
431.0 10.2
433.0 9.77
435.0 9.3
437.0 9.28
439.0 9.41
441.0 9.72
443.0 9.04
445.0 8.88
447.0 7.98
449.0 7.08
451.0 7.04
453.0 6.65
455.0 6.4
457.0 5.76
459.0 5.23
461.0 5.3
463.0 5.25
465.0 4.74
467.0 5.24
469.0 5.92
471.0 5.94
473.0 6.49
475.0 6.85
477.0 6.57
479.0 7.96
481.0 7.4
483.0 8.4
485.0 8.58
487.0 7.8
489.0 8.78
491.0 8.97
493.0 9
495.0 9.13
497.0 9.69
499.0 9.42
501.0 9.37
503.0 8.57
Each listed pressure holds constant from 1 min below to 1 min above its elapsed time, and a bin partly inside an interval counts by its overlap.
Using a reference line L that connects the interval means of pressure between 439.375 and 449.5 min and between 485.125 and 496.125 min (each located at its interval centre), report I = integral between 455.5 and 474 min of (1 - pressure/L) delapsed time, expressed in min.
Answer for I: 6.7 min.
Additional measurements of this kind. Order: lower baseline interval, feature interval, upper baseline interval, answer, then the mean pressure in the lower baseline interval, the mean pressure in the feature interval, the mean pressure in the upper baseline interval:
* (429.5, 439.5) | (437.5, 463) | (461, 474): 1.4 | 9.59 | 7.33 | 5.57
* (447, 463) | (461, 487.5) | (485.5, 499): 3.7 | 6.26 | 6.63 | 8.92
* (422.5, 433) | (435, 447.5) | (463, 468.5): -1.3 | 10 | 9.11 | 5.12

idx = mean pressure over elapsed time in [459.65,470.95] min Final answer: 5.34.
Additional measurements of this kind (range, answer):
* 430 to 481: 7.28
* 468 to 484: 6.94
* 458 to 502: 7.37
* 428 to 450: 9.1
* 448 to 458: 6.59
